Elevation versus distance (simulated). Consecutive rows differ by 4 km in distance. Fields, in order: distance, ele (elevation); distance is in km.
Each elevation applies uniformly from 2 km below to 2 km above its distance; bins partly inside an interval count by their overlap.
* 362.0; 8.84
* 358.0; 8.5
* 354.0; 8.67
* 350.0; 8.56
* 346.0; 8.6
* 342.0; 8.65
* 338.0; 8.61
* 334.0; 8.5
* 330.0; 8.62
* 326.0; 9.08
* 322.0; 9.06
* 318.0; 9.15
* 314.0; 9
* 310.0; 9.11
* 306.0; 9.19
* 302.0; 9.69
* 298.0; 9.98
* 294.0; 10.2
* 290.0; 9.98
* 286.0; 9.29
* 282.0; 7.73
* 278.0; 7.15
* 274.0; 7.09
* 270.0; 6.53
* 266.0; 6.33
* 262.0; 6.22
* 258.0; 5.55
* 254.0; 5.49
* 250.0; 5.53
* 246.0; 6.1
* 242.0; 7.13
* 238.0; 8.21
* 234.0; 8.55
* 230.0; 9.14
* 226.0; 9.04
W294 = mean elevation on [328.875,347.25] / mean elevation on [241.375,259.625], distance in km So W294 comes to 1.5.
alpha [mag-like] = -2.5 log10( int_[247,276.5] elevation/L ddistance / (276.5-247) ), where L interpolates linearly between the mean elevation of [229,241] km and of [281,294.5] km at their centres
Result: 0.41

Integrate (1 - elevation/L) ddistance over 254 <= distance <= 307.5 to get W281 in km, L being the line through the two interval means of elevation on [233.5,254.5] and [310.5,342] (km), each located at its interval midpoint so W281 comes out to -1.3 km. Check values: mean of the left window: 6.81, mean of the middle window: 7.96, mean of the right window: 8.86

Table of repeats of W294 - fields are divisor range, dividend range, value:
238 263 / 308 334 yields 1.45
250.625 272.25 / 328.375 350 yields 1.43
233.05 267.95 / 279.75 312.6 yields 1.44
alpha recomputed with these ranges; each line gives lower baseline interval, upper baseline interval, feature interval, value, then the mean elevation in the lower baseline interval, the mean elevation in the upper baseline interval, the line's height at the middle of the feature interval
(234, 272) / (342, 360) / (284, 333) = -0.22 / 6.46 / 8.59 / 7.67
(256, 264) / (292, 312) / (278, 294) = -0.09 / 5.88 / 9.63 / 8.21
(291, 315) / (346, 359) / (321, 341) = 0.03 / 9.57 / 8.59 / 9.01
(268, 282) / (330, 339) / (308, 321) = -0.13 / 7.04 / 8.56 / 8.05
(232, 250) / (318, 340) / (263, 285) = 0.12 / 7.28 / 8.81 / 7.85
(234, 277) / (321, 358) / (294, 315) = -0.22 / 6.53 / 8.68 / 7.79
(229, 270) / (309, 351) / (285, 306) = -0.23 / 6.75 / 8.81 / 7.93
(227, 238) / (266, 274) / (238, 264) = 0.24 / 8.75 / 6.62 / 7.7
